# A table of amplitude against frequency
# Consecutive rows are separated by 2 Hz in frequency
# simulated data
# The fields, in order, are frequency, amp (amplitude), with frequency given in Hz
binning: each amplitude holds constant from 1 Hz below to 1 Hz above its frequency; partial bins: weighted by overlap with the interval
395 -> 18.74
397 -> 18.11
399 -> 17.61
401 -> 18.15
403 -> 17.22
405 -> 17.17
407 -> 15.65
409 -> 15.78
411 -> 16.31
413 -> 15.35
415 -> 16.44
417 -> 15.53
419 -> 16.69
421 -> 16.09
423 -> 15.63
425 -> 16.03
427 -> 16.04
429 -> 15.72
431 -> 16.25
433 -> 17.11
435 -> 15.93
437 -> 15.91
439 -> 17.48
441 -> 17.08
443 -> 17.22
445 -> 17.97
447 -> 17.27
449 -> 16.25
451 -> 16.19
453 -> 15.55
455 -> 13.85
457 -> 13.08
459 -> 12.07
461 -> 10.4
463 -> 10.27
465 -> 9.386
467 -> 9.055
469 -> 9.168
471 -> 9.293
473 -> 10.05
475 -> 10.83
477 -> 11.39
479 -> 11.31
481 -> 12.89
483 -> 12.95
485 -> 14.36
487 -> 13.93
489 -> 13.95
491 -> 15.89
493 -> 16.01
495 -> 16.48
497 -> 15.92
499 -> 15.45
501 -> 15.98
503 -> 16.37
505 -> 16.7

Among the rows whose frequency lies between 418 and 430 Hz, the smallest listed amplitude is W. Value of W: 15.63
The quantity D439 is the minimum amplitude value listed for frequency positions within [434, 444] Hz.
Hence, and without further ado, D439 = 15.91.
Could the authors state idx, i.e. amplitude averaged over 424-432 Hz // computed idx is 16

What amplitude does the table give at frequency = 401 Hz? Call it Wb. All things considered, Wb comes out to 18.15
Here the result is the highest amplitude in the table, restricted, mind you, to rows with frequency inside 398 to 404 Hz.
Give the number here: 18.15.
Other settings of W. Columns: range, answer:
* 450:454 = 15.55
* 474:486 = 10.83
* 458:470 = 9.055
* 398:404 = 17.22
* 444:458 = 13.08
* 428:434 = 15.72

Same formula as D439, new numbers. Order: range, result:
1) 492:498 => 15.92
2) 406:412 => 15.65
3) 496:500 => 15.45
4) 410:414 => 15.35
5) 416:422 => 15.53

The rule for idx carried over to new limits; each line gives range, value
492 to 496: 16.2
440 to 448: 17.4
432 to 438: 16.3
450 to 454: 15.9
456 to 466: 11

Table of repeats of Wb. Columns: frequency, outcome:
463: 10.27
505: 16.7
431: 16.25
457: 13.08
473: 10.05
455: 13.85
